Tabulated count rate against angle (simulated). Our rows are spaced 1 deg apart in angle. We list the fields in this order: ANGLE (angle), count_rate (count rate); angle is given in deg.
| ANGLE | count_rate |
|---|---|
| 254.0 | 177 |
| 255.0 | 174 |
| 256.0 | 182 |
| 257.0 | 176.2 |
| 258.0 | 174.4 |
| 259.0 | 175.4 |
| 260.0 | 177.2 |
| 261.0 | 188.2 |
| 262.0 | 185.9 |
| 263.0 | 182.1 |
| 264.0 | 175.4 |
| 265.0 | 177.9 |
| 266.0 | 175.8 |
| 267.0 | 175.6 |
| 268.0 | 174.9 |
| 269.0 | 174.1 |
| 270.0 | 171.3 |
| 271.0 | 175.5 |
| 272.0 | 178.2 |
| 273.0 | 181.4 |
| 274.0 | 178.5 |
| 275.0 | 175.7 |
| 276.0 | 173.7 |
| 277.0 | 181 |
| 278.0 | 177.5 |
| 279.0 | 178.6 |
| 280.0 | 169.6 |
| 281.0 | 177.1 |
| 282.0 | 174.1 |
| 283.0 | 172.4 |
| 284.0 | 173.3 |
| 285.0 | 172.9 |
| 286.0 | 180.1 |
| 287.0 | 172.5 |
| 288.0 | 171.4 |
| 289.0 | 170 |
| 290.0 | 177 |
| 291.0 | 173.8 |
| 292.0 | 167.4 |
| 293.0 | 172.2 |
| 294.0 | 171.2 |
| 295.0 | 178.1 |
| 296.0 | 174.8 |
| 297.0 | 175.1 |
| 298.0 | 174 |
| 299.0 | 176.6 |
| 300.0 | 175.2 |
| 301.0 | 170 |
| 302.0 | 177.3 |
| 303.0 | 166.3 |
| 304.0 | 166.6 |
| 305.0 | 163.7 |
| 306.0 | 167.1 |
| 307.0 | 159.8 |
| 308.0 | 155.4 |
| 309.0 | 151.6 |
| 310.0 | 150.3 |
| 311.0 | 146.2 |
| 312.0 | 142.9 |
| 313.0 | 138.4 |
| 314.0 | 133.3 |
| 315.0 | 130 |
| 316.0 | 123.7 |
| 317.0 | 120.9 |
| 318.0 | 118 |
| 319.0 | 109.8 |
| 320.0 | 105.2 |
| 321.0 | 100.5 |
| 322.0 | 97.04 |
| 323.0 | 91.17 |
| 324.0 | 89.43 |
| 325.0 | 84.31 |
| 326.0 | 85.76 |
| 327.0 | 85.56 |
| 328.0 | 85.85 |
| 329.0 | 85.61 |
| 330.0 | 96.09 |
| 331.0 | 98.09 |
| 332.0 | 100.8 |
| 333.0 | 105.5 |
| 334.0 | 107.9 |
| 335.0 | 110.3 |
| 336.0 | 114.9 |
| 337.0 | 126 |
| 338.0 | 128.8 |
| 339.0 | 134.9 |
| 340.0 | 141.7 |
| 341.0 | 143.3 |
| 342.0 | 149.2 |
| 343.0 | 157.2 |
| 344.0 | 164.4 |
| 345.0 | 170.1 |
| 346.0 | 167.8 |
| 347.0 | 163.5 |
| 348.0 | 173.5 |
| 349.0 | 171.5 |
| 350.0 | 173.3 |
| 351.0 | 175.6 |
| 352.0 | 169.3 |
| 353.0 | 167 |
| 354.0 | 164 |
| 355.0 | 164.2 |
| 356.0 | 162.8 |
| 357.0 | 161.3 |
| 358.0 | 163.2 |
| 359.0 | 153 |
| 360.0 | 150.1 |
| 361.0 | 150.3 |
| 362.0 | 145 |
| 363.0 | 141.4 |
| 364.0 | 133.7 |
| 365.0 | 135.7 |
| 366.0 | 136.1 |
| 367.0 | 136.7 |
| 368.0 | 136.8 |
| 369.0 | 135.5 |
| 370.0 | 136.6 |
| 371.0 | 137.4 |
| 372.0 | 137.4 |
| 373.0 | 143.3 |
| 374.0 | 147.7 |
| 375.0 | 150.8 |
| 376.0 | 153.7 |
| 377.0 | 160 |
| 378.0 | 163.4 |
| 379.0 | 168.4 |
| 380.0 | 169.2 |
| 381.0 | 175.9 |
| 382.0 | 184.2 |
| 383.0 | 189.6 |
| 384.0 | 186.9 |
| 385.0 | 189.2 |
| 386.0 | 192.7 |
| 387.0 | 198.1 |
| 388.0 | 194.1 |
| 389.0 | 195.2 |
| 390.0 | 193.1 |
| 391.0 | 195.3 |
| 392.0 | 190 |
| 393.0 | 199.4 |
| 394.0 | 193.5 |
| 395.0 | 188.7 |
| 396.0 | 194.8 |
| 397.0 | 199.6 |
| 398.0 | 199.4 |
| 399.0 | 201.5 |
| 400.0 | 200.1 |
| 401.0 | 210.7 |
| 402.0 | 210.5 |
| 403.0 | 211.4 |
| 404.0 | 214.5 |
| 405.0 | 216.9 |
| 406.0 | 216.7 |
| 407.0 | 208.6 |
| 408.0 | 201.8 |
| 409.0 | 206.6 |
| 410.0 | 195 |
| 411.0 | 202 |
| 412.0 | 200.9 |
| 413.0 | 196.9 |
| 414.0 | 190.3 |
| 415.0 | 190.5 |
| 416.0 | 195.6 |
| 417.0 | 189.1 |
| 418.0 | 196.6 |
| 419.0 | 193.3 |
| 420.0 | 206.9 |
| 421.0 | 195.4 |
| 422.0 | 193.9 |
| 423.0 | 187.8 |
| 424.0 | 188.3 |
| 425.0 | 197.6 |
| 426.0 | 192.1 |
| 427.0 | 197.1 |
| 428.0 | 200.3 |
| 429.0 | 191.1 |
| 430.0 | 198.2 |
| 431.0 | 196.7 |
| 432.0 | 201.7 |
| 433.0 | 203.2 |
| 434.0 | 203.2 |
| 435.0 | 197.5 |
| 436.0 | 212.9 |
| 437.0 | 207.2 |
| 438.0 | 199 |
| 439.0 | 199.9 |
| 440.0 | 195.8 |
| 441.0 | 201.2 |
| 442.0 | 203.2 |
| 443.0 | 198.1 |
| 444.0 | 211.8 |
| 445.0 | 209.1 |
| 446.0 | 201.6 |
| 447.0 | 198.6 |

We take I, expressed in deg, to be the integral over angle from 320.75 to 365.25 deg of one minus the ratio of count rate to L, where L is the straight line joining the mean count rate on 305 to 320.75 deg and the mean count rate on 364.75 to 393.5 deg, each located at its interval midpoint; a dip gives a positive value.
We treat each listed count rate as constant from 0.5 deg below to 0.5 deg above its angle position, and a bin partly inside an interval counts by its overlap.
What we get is 5.03 deg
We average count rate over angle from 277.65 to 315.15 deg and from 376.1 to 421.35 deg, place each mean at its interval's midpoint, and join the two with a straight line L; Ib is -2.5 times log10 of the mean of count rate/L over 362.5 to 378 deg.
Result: 0.30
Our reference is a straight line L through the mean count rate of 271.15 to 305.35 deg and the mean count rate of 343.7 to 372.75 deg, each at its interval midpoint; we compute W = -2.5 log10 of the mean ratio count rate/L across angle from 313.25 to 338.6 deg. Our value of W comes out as 0.47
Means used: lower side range 174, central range 106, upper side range 154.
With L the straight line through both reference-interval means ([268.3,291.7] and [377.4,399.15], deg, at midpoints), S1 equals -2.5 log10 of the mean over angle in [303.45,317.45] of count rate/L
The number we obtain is 0.22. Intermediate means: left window 175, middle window 147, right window 189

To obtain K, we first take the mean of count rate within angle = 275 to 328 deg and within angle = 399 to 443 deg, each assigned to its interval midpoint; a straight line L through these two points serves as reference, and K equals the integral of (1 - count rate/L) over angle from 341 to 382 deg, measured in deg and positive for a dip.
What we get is 4.7 deg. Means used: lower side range 151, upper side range 200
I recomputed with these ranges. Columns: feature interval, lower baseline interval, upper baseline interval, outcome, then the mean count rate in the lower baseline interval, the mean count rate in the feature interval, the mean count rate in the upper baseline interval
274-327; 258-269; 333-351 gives 3.6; 178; 153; 147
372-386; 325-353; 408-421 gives -0.1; 133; 168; 197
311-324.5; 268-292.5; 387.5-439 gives 4.8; 175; 117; 199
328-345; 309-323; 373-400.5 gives 2.3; 124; 123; 183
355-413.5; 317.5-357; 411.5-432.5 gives -3.5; 130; 177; 195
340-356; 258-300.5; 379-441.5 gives 2.0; 176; 164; 197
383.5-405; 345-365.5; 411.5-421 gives -1.9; 160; 198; 196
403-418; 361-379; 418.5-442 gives -1.8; 144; 202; 198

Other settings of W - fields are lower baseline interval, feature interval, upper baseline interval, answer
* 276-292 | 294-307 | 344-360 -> 0.01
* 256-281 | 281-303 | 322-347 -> -0.12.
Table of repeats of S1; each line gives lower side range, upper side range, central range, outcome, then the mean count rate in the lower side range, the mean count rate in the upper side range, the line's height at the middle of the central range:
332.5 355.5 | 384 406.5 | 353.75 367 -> 0.11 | 150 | 200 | 166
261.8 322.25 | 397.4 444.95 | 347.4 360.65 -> 0.10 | 163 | 201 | 181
